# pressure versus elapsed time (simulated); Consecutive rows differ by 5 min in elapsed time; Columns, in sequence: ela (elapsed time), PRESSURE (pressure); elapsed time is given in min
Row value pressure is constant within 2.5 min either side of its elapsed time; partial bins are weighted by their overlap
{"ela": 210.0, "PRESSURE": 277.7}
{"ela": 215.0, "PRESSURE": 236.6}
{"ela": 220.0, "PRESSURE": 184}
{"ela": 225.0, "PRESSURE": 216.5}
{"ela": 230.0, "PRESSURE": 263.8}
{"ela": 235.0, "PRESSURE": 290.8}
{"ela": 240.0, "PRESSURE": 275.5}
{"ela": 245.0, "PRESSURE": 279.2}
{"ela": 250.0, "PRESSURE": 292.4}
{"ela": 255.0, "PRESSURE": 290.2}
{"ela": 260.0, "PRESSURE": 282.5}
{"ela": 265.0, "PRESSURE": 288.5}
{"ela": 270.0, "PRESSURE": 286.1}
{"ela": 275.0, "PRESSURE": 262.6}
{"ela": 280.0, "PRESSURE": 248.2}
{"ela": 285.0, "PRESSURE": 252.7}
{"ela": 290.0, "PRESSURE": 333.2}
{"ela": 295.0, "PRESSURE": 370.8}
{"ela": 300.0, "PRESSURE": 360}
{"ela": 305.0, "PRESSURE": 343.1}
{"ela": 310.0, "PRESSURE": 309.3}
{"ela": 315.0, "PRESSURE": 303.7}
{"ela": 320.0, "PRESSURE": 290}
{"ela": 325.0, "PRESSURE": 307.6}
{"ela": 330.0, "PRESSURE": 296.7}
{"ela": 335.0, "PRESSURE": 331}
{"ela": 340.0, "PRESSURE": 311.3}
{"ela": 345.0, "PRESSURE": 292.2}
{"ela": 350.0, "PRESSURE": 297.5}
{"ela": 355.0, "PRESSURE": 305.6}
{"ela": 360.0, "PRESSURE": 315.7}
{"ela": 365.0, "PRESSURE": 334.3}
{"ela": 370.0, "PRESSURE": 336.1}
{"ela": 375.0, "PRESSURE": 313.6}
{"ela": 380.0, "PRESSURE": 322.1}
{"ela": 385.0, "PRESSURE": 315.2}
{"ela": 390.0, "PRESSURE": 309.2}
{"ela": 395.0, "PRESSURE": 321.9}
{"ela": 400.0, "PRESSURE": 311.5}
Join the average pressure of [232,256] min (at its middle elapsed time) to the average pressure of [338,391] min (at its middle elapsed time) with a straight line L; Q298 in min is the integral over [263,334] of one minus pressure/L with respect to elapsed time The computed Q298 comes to -1.49 min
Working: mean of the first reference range 285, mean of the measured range 304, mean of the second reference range 314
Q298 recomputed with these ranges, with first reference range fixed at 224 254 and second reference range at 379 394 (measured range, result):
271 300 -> -1.2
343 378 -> -0.7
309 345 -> -0.9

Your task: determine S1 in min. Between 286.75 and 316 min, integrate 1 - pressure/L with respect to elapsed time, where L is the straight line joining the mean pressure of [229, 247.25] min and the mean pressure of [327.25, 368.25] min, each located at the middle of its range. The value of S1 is -3.8 min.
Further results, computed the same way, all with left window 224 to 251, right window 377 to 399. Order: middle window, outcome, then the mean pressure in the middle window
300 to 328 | -2.0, 315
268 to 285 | 1.2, 263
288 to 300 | -2.7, 354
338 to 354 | 0.2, 300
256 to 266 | -0.3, 286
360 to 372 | -0.8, 331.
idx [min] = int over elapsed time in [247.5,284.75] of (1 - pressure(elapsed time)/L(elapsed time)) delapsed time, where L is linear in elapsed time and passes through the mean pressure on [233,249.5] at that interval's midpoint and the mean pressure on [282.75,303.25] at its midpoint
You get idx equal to 3.4 min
